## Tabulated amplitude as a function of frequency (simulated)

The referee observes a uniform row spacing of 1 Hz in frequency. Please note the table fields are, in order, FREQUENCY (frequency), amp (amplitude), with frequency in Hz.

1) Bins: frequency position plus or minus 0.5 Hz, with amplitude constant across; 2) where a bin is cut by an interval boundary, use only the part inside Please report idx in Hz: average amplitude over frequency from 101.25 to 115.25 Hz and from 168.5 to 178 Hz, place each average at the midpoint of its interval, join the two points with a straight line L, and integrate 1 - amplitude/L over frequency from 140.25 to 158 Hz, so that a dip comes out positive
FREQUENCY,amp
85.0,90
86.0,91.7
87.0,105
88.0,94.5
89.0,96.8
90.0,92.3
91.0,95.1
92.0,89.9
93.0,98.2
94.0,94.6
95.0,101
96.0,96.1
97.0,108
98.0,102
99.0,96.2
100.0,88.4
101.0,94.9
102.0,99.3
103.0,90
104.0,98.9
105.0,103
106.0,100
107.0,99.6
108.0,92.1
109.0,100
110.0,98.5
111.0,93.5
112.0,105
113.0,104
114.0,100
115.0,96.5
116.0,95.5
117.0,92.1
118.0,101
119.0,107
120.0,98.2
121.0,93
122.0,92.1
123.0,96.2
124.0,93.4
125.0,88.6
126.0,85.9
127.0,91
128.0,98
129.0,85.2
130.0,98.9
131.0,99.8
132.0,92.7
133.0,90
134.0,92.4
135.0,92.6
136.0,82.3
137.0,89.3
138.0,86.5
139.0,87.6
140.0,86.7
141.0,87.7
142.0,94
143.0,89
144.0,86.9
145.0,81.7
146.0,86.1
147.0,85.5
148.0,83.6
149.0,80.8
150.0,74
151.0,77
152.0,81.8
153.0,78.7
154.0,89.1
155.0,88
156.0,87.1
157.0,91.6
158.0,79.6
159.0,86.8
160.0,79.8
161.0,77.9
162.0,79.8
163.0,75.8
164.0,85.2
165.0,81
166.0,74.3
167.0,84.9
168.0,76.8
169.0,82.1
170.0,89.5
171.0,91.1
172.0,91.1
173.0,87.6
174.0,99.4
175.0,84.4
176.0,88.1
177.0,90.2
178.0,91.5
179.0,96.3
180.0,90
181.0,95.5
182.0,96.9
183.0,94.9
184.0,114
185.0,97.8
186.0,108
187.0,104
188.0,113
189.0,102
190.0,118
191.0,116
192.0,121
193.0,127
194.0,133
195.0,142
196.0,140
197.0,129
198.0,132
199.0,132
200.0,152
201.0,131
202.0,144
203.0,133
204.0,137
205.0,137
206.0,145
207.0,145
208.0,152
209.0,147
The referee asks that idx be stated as 1.5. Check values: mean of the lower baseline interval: 98.6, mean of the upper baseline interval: 89.4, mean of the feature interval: 84.7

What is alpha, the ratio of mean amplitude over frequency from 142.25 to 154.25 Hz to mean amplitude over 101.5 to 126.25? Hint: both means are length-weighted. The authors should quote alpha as 0.9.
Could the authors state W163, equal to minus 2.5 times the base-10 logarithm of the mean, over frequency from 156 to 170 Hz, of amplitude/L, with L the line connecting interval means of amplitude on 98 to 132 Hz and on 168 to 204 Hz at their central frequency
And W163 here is 0.28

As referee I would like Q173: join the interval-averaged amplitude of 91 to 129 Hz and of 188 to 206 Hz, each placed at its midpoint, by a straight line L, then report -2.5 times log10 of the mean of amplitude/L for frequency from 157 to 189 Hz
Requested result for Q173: 0.33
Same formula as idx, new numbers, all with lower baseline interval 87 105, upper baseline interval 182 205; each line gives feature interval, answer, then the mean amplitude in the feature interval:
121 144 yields 3.40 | 90.9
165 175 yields 2.65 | 85.9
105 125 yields 0.82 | 97.7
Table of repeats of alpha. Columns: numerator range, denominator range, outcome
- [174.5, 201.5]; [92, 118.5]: 1.15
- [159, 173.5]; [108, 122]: 0.84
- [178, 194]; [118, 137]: 1.14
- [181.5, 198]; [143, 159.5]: 1.39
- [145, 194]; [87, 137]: 0.95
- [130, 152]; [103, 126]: 0.90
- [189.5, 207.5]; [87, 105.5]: 1.38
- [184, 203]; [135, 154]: 1.47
